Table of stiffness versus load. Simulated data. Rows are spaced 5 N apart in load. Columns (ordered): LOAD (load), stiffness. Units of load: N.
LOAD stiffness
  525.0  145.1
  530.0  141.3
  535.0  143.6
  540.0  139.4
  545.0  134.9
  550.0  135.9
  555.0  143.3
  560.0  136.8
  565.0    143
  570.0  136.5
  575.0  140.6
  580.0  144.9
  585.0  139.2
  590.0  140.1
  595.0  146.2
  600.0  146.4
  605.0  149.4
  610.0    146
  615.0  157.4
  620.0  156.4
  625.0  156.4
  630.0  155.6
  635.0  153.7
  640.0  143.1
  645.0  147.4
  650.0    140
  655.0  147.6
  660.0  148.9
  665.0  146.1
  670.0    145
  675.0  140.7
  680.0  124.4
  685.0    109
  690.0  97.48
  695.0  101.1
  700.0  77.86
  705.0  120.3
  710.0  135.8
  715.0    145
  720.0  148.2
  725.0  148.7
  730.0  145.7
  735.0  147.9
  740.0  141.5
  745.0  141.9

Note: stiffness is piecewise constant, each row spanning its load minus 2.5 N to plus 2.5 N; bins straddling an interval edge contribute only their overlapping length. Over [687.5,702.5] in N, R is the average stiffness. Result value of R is 92.1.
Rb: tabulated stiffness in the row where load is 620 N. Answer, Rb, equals 156.4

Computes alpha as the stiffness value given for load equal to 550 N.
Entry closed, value 135.9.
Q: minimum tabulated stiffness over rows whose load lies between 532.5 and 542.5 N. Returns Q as 139.4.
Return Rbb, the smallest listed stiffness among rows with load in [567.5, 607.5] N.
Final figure 136.5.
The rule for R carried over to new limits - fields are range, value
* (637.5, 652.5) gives 144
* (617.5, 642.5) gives 153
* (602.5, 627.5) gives 153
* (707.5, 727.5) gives 144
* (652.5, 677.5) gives 146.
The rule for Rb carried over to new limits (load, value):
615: 157.4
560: 136.8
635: 153.7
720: 148.2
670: 145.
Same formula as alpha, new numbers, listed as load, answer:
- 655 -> 147.6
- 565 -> 143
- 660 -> 148.9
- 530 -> 141.3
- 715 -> 145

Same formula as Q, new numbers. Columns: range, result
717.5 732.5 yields 145.7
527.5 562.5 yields 134.9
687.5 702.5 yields 77.86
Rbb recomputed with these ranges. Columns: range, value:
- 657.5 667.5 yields 146.1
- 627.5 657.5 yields 140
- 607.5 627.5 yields 146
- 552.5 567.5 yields 136.8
